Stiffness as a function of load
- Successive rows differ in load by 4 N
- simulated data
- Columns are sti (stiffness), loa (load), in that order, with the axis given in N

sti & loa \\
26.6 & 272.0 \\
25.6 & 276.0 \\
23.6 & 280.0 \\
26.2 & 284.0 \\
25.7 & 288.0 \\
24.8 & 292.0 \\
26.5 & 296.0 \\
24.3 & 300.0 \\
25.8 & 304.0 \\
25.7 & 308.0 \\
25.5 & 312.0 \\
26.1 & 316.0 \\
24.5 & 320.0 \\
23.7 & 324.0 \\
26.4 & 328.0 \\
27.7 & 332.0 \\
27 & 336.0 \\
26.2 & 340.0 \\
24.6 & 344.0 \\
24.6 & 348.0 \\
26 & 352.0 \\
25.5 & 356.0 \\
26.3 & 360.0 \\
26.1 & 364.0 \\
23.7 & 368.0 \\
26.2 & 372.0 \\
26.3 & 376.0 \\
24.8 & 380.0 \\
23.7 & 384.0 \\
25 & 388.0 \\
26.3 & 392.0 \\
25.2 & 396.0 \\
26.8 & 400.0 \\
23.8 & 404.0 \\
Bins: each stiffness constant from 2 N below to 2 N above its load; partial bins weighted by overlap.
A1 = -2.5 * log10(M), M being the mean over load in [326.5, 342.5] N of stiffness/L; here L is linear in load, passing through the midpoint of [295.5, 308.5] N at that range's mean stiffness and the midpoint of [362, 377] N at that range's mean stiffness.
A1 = -0.05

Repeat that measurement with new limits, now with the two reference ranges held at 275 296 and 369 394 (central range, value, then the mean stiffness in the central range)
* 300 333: -0.01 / 25.5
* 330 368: -0.02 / 25.9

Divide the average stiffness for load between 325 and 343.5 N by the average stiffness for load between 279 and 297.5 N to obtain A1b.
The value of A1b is 1.04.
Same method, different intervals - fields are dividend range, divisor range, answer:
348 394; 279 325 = 1.01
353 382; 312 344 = 0.99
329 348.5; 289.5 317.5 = 1.02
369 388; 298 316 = 0.99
